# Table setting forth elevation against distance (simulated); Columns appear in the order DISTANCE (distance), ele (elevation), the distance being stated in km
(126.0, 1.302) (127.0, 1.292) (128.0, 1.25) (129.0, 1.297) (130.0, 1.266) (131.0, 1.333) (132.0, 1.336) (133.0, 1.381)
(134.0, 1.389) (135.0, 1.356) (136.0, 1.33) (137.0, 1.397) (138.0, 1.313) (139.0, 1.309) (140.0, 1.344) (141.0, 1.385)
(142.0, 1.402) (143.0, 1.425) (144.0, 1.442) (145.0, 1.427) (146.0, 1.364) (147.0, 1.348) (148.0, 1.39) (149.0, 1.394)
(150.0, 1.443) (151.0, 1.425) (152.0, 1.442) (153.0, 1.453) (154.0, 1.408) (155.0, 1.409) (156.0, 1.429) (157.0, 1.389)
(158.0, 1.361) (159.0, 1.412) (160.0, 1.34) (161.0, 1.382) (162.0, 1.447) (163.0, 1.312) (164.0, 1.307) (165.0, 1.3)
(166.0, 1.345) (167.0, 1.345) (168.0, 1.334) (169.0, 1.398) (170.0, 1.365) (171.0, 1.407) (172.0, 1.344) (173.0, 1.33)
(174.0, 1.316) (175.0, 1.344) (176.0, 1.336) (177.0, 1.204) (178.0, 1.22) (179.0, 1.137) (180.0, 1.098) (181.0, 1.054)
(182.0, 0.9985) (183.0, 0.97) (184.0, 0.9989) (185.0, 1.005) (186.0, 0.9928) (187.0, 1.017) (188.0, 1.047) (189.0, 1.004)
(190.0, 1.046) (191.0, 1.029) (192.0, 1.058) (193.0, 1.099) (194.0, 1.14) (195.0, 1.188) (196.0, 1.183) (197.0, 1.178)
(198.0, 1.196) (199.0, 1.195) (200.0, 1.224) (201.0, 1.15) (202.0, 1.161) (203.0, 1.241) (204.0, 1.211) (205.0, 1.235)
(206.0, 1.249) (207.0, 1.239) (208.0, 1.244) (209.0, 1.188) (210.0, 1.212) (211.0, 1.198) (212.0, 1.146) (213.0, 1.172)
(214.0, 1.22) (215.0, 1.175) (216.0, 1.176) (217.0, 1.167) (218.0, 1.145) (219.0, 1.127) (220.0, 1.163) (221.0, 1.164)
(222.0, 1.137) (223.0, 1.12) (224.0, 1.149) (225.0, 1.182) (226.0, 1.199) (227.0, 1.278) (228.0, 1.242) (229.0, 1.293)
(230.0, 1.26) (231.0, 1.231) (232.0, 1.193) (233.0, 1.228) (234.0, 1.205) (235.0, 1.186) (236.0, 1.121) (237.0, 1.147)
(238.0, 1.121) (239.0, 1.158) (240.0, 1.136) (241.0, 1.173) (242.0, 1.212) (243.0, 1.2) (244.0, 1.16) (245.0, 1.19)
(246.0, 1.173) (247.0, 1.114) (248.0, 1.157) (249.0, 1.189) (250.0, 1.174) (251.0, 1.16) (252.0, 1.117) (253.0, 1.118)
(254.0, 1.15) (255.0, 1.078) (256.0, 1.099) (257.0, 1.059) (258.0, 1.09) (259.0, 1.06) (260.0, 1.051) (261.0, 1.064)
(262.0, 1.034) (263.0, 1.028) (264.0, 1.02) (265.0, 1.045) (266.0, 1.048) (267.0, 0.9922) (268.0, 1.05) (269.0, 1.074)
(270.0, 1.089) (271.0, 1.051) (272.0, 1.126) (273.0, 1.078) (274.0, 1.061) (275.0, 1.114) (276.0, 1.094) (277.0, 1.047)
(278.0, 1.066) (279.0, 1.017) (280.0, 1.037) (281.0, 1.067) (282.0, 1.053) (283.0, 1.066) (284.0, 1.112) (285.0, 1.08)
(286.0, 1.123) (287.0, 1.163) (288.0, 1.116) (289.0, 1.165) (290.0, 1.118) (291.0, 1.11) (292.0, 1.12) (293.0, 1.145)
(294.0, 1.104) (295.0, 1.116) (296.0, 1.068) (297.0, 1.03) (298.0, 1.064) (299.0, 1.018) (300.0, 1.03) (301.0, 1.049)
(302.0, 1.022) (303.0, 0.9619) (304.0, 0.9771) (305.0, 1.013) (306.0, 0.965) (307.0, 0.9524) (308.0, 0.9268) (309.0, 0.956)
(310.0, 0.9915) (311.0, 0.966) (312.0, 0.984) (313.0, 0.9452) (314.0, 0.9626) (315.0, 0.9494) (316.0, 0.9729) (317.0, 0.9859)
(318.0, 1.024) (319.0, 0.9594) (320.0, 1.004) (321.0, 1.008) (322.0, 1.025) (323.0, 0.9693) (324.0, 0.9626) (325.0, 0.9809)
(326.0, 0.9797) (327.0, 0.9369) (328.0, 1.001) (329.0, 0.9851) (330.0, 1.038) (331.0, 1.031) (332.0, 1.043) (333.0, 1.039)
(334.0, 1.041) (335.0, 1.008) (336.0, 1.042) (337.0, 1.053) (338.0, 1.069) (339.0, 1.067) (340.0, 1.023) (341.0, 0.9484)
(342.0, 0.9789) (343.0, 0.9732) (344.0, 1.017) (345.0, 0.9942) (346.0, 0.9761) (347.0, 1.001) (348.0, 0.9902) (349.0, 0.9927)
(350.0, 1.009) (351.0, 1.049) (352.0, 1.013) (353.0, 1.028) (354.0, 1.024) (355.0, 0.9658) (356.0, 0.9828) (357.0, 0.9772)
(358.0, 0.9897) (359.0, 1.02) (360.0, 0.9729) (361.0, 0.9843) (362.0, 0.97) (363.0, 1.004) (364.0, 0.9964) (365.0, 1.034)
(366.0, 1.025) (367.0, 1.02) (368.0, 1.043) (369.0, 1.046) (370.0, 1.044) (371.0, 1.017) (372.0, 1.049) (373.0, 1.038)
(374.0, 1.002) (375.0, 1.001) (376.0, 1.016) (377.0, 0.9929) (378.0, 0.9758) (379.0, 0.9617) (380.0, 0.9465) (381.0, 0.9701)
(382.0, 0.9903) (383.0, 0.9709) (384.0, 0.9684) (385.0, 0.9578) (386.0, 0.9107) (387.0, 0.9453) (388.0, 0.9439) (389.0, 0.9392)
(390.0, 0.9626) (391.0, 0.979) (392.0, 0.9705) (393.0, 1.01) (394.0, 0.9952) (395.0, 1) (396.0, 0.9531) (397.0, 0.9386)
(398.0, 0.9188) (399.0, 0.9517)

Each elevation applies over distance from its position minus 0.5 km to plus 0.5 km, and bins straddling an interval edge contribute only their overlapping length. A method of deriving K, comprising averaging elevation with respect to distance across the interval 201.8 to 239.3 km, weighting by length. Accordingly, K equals 1.19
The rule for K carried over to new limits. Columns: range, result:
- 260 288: 1.07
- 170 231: 1.17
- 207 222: 1.18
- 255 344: 1.04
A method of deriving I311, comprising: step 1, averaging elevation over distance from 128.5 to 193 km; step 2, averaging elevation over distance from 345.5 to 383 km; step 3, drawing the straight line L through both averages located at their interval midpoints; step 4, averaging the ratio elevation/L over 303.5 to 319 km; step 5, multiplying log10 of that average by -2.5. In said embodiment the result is 0.11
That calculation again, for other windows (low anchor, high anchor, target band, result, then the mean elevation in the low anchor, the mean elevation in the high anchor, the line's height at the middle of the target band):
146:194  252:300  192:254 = -0.01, 1.26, 1.08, 1.17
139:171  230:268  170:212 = 0.11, 1.39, 1.13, 1.29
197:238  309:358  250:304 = 0.02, 1.19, 0.999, 1.09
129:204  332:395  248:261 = 0.04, 1.27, 0.999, 1.15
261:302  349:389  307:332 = 0.06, 1.07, 0.996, 1.04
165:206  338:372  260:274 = 0.04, 1.18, 1.01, 1.1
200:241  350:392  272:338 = 0.05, 1.19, 0.993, 1.08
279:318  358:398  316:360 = 0.01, 1.04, 0.988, 1.01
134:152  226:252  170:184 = 0.09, 1.38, 1.19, 1.31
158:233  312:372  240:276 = 0.01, 1.2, 1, 1.12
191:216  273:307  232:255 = -0.03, 1.18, 1.07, 1.13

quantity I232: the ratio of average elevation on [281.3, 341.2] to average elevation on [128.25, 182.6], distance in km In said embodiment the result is 0.8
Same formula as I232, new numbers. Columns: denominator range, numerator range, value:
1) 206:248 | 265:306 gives 0.90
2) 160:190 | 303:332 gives 0.81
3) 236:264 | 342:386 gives 0.89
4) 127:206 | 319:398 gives 0.78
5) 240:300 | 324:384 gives 0.92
